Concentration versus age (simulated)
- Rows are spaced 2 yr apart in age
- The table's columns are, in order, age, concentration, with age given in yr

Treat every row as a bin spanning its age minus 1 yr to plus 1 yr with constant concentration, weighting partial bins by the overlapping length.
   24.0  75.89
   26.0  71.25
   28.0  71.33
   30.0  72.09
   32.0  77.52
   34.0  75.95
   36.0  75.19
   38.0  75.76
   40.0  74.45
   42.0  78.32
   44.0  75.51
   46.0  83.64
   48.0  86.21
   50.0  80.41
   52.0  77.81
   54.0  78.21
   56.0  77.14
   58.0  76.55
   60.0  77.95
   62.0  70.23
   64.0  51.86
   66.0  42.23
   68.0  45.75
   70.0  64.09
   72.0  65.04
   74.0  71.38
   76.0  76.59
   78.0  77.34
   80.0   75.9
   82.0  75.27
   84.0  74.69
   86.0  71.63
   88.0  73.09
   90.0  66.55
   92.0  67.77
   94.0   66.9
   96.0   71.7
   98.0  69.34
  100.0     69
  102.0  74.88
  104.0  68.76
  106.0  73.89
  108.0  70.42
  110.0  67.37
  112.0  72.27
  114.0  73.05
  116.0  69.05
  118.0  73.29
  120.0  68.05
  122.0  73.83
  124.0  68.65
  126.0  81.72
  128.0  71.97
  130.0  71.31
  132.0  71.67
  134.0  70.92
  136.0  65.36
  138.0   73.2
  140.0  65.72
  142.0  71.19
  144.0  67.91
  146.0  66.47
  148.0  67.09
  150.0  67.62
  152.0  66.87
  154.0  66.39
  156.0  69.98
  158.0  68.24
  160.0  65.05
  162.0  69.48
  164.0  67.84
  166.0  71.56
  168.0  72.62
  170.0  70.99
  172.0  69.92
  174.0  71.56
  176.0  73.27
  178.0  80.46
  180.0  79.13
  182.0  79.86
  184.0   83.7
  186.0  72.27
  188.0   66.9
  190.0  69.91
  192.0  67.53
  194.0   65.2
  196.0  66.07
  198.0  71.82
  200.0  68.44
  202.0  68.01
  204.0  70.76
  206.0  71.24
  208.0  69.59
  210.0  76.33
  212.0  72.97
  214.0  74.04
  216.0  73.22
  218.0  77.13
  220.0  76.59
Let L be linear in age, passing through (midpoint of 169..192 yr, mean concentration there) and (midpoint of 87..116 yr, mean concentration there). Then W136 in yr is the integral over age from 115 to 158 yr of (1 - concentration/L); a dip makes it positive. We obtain 1.2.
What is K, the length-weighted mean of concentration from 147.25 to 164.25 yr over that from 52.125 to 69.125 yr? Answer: 1.0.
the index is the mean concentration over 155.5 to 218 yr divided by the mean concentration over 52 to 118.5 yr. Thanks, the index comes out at 1.03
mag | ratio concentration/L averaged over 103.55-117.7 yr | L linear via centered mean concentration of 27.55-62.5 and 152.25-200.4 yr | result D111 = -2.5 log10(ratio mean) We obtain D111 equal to 0.048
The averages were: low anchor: 77.1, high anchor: 71.1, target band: 70.9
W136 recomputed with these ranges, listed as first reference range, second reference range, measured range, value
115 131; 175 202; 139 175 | 1.8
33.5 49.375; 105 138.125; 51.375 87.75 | 3.1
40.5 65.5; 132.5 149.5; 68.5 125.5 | 0.8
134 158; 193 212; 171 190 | -1.6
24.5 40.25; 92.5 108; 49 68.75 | 1.3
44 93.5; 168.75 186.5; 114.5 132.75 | 0.3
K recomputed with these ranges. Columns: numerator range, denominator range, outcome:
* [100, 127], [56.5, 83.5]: 1.07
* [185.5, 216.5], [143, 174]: 1.02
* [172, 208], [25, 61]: 0.94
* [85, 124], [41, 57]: 0.89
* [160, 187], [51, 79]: 1.08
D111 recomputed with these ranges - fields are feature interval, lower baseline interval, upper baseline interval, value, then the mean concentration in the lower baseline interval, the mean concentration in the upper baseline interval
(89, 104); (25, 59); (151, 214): 0.08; 76.9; 71.1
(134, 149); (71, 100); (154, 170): 0.02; 71.6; 69.2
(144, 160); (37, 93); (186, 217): 0.05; 71.8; 70.2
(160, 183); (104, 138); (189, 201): -0.06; 71.4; 68.2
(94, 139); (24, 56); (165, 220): 0.05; 76.9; 72.5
